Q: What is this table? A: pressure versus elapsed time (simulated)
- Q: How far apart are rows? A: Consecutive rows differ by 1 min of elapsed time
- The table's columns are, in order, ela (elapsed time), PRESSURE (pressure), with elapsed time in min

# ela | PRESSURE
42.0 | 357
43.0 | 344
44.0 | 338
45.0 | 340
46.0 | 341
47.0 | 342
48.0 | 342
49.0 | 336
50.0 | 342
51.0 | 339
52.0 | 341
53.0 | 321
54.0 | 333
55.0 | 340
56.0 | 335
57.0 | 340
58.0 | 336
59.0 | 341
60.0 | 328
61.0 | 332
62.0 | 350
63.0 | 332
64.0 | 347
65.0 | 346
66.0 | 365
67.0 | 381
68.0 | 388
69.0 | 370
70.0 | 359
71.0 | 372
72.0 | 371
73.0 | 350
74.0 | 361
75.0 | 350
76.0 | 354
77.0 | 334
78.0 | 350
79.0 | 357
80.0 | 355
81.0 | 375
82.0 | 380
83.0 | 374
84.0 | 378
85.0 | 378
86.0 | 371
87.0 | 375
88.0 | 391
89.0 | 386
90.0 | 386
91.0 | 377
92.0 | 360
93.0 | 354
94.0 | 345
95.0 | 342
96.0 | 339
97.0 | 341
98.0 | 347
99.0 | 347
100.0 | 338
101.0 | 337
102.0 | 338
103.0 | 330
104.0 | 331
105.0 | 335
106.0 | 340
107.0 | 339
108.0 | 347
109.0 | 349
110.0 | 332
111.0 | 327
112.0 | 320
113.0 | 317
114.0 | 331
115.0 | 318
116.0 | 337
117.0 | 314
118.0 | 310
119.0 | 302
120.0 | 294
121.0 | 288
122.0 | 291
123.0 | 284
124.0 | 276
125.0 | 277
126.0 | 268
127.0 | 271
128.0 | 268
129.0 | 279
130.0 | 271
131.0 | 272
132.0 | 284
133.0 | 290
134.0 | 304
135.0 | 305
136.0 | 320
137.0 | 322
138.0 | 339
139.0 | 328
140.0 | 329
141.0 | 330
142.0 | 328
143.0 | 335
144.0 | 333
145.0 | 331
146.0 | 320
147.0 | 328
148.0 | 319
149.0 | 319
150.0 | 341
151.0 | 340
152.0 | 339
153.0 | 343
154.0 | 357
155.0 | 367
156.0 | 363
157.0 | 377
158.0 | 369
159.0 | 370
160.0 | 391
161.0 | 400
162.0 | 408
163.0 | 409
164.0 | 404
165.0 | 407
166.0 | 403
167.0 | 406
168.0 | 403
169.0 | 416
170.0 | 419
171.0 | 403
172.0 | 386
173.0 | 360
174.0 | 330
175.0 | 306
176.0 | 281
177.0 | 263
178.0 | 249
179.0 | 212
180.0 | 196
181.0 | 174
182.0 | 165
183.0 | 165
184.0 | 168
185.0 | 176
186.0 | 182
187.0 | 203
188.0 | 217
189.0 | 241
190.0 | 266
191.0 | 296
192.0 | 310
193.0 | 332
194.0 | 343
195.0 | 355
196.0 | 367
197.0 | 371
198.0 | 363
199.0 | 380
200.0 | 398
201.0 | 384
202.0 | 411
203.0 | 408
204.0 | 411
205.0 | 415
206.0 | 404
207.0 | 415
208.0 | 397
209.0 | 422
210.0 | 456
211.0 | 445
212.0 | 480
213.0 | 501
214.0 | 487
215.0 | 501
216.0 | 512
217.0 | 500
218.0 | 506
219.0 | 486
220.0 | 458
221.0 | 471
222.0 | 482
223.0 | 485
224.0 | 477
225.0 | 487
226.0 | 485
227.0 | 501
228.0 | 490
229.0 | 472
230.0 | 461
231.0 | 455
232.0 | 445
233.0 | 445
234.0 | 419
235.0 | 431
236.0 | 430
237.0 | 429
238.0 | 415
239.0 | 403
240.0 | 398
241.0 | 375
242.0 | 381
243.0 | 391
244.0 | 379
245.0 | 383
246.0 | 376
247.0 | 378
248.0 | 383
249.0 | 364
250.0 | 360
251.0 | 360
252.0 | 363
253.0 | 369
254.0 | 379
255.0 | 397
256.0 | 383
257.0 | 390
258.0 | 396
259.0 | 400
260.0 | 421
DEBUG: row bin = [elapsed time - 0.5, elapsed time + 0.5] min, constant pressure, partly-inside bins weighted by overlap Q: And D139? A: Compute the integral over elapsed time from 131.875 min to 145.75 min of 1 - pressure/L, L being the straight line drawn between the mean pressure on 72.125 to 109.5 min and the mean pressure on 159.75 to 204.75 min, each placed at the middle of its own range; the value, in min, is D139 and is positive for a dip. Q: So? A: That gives 0.72 min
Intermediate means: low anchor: 355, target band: 321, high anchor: 323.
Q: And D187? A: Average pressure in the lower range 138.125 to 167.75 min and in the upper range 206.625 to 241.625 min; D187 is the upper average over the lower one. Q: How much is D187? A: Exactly 1.28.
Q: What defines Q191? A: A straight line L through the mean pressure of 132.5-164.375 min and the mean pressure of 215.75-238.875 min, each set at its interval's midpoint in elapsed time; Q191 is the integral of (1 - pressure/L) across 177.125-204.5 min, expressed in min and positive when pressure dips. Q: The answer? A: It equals 8.4 min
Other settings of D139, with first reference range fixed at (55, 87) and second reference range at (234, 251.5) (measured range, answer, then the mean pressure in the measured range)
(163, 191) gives 6.4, 291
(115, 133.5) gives 4.0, 288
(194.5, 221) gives -3.3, 433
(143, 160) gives 1.2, 346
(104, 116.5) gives 1.1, 333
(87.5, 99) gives 0.0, 360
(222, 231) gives -2.2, 481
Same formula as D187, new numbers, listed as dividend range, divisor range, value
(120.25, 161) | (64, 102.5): 0.89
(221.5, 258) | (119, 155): 1.35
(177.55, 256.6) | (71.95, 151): 1.16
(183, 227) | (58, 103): 1.09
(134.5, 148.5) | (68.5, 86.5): 0.90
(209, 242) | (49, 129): 1.35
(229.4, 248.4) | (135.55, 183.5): 1.22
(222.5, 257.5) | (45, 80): 1.19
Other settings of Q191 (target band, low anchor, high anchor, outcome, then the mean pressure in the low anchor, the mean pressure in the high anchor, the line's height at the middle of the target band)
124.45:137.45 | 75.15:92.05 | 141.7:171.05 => 2.88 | 369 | 368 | 368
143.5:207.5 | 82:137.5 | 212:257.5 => 8.20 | 327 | 433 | 382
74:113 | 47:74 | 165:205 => -1.59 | 348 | 313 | 339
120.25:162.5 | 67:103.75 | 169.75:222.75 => 4.10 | 360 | 356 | 358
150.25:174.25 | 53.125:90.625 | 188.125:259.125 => 0.50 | 358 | 412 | 390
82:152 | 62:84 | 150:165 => 7.61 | 361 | 374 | 368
